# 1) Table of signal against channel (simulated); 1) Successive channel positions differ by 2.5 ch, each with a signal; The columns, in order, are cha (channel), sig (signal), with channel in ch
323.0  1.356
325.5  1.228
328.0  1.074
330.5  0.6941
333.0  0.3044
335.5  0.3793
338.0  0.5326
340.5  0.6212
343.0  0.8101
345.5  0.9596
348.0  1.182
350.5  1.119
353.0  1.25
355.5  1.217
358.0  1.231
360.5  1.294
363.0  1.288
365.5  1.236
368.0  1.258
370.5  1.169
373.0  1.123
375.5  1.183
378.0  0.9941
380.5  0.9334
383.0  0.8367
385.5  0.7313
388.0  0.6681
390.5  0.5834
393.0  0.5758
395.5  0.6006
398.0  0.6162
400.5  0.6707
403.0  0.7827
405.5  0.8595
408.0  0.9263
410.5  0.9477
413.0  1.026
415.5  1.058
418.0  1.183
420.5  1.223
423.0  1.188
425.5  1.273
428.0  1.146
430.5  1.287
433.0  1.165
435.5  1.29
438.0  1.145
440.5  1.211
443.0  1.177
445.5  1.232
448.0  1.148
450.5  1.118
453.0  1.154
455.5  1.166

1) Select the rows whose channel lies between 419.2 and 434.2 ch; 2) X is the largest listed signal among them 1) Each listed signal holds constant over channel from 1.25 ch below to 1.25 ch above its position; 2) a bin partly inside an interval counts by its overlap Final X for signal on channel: 1.287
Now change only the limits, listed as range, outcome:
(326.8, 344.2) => 1.074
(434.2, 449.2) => 1.29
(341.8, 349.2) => 1.182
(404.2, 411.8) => 0.9477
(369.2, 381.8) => 1.183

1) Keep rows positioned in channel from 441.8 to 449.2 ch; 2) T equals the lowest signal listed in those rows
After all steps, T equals 1.148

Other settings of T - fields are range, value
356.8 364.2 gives 1.231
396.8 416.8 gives 0.6162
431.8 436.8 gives 1.165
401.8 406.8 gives 0.7827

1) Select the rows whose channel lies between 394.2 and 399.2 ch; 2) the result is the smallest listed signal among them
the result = 0.6006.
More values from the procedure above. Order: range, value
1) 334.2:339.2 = 0.3793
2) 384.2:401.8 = 0.5758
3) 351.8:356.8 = 1.217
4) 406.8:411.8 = 0.9263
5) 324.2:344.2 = 0.3044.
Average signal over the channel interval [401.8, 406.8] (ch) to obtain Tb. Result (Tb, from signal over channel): 0.823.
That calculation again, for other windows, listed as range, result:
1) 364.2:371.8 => 1.22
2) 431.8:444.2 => 1.2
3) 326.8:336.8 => 0.61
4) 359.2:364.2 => 1.29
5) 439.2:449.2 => 1.19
